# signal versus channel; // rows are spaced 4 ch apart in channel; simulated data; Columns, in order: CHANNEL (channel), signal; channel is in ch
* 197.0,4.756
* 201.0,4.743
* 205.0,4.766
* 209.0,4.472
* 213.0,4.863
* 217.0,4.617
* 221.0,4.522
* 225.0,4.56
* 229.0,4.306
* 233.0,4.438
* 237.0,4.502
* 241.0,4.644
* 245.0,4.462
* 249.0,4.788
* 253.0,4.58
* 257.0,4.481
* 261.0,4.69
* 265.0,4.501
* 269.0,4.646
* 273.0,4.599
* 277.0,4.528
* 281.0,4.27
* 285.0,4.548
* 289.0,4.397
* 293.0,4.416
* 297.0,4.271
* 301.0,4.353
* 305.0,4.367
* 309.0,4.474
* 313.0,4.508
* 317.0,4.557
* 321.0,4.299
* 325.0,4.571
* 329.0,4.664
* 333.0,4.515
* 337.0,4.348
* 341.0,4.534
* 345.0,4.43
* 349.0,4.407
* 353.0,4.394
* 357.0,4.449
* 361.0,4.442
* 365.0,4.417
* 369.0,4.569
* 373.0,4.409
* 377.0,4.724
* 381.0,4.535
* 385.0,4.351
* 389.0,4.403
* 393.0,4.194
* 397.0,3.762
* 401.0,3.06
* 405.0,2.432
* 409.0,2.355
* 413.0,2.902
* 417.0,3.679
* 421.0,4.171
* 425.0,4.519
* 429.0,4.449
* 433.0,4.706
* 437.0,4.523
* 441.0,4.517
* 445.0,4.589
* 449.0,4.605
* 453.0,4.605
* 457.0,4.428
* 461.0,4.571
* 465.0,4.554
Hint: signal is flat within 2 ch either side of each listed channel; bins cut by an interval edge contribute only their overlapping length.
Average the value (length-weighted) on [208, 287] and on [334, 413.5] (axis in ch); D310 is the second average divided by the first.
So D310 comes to 0.90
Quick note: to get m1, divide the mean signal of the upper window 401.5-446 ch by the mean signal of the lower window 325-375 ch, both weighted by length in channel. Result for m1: 0.86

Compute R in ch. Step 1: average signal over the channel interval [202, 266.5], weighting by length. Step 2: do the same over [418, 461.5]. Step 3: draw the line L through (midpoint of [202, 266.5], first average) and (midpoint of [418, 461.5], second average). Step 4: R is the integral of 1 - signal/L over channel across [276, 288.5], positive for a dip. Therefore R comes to 0.3 ch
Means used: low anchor 4.58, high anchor 4.5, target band 4.44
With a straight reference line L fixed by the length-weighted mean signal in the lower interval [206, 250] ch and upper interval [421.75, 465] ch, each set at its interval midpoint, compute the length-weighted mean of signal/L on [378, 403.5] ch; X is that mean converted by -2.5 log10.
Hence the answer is 0.13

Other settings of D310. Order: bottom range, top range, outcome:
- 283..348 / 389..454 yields 0.89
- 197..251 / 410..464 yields 0.93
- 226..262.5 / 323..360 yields 0.99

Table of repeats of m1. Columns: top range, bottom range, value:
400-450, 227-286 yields 0.86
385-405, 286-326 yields 0.85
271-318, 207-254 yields 0.97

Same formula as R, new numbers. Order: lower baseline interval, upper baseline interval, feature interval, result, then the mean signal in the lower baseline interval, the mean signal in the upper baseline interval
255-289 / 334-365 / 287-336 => 0.3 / 4.52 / 4.43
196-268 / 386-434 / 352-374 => -2.8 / 4.59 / 3.71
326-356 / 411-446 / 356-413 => 5.1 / 4.47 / 4.22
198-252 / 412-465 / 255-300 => 0.5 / 4.59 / 4.36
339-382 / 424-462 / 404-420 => 5.6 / 4.48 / 4.55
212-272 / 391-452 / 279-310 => -0.1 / 4.57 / 3.91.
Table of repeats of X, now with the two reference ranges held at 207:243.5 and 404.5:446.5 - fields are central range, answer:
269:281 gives -0.03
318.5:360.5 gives -0.07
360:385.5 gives -0.10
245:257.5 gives -0.03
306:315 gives -0.05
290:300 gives 0.00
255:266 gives -0.03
